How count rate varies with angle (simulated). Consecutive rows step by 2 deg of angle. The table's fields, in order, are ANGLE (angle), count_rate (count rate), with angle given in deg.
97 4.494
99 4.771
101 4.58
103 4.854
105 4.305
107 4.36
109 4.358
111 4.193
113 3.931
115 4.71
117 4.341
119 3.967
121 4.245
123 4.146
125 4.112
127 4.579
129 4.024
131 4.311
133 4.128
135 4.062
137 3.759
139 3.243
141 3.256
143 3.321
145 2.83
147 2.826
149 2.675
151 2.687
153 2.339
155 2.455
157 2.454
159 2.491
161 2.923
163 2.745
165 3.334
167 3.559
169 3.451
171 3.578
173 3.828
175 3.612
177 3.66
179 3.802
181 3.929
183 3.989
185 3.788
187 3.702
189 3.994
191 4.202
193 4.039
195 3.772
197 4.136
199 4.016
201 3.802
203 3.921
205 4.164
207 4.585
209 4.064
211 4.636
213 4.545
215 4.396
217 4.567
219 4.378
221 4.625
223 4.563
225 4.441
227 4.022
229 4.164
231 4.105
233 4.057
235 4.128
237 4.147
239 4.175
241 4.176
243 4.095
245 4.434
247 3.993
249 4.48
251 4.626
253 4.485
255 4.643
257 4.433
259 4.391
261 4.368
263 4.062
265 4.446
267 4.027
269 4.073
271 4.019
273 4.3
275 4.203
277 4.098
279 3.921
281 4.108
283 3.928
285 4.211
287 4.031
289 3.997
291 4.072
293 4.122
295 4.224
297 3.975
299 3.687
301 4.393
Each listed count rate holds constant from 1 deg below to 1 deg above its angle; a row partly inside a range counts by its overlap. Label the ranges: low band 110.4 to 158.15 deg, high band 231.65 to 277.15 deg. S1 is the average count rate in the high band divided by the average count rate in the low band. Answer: 1.2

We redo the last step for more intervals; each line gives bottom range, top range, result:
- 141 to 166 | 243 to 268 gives 1.57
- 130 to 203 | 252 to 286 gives 1.22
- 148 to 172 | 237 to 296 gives 1.46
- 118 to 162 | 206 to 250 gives 1.27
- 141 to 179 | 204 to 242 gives 1.41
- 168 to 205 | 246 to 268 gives 1.13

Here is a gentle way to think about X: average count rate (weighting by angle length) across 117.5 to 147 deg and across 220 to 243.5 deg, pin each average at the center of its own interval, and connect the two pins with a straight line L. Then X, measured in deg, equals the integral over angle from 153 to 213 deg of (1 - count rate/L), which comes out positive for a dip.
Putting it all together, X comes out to 5.5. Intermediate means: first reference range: 3.83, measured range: 3.67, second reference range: 4.23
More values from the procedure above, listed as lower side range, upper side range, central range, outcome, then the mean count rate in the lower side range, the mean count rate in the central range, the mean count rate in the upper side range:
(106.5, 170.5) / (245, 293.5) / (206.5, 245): -3.1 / 3.55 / 4.31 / 4.22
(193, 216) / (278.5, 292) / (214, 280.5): -2.7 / 4.18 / 4.27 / 4.04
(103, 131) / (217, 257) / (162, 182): 3.5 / 4.28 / 3.55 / 4.31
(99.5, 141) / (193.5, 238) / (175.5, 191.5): 1.4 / 4.19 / 3.86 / 4.24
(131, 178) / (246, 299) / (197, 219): -3.7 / 3.21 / 4.27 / 4.19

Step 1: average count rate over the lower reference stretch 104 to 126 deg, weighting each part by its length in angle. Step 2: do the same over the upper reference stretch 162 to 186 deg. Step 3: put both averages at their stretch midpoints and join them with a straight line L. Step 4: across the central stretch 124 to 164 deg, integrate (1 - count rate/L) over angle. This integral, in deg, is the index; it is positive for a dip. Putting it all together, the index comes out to 7.0 deg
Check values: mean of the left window 4.24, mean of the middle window 3.26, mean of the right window 3.61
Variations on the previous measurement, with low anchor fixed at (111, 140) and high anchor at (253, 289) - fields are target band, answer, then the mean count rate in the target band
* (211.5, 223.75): -1.0 deg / 4.52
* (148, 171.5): 7.1 deg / 2.88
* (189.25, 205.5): 0.6 deg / 4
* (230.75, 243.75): 0.1 deg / 4.13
